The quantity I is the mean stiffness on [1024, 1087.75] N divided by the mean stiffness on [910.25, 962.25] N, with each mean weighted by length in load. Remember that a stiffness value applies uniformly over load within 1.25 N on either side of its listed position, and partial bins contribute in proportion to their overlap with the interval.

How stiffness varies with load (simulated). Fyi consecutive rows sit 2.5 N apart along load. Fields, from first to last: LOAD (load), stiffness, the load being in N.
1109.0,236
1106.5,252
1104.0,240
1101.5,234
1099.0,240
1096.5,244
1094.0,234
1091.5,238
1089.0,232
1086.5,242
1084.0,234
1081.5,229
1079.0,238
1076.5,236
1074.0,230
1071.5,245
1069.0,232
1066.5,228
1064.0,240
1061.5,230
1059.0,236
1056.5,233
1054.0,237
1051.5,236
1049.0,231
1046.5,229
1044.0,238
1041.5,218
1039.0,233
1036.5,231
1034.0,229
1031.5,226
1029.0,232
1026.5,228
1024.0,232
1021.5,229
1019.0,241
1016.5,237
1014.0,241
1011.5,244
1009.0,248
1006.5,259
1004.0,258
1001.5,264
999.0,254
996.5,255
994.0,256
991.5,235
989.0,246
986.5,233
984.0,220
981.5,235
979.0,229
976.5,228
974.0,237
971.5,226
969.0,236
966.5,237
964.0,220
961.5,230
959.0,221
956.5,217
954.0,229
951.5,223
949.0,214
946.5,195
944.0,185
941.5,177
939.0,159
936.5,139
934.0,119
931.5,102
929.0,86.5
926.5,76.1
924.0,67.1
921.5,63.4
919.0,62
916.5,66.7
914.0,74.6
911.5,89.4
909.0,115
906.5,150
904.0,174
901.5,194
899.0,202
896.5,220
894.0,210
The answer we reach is 1.6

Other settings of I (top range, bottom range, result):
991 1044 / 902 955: 1.82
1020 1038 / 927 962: 1.31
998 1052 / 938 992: 1.08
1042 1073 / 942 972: 1.07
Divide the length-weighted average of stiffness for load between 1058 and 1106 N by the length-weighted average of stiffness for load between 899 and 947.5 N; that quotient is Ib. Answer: 1.9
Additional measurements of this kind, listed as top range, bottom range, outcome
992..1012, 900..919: 2.11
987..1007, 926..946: 1.87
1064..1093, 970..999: 0.99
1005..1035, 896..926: 1.99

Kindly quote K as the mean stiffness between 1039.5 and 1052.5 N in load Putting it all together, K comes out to 230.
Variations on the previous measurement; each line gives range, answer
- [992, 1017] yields 252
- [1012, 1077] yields 233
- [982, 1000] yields 242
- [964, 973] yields 231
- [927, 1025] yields 217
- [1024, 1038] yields 230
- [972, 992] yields 233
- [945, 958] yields 215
